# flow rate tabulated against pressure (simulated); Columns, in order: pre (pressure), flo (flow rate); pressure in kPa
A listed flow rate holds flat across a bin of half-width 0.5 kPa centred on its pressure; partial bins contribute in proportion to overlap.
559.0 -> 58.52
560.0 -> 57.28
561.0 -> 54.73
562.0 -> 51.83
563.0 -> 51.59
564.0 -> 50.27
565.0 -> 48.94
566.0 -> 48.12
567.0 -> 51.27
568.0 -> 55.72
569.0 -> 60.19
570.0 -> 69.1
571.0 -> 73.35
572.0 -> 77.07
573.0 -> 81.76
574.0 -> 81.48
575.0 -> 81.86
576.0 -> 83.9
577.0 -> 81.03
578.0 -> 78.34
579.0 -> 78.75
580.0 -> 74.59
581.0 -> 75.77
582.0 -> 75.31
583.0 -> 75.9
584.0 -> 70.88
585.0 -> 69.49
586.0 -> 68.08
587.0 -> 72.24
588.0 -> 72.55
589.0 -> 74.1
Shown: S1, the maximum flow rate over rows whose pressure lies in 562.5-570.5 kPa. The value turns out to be 69.1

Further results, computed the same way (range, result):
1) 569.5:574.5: 81.76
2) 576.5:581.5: 81.03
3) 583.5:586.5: 70.88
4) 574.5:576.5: 83.9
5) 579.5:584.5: 75.9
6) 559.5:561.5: 57.28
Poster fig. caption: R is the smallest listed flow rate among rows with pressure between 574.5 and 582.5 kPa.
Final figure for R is 74.59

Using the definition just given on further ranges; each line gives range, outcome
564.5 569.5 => 48.12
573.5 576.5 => 81.48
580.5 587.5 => 68.08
